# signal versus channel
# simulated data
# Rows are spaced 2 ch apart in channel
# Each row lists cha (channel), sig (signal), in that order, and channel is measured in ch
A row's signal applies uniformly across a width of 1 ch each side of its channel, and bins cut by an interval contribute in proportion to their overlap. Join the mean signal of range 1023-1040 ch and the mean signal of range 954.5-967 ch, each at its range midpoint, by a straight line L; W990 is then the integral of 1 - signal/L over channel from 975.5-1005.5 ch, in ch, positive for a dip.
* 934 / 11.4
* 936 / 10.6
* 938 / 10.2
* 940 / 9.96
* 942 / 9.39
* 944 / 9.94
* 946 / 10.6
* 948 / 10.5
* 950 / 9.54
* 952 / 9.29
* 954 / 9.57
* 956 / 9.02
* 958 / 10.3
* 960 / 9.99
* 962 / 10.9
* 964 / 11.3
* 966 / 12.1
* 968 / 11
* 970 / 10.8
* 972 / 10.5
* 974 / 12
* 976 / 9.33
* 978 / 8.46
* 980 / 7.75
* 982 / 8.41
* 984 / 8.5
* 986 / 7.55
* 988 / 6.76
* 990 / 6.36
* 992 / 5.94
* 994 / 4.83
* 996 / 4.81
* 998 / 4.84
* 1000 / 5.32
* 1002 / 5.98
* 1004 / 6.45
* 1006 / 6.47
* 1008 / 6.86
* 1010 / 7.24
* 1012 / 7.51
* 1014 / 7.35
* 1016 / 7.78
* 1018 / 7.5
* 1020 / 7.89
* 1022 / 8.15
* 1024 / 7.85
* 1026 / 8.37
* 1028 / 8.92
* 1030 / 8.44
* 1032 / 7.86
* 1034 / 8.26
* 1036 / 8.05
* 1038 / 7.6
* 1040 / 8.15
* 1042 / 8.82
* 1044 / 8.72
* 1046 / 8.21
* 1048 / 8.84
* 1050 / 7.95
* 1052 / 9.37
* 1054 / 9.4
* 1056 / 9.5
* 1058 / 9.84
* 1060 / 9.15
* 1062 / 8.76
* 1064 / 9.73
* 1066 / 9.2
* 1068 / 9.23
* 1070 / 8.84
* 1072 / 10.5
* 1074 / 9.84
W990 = 9.0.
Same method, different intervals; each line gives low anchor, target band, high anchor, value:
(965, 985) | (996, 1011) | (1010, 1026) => 4.2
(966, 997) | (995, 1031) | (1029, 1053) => 5.4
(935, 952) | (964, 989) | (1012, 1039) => -0.7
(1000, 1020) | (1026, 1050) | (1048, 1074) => -0.3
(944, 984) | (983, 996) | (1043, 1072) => 4.3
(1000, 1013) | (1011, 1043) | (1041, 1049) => -1.4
